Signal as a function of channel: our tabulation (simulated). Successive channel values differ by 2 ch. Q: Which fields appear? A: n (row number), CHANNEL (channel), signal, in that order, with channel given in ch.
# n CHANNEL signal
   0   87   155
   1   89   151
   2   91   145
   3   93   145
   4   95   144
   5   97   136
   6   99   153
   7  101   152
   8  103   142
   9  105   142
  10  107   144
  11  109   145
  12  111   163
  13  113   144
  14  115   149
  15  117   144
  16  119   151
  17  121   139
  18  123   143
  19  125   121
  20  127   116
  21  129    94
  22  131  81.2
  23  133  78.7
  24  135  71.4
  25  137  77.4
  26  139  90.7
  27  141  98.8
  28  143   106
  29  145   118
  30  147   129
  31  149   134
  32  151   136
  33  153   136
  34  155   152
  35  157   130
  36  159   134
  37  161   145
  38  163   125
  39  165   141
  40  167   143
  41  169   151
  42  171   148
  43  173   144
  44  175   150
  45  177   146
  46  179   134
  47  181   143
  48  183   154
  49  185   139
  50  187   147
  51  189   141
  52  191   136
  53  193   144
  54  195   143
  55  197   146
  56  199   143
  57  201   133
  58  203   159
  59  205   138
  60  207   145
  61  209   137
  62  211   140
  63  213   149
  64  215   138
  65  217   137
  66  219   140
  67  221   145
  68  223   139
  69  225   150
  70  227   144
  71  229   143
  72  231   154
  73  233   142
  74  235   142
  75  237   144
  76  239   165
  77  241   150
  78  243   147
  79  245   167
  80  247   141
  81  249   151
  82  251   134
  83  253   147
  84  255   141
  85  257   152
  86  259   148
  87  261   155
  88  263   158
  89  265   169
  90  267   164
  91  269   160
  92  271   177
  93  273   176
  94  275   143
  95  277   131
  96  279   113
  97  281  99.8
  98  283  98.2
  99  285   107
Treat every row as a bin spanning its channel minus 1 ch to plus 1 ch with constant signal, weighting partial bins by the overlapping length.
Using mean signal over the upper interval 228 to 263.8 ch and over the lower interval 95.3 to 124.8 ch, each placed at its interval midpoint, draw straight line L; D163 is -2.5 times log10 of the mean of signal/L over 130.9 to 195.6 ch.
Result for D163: 0.14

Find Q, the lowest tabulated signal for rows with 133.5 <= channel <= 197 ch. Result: 71.4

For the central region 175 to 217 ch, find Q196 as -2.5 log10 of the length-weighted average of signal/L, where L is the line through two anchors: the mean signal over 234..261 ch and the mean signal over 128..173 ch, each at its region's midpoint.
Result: -0.076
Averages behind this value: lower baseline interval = 120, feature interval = 143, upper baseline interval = 149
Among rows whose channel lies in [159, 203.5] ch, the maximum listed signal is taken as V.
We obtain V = 159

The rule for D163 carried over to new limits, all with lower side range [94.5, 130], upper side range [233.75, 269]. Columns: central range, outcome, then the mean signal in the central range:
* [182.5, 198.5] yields 0.024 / 143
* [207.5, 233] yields 0.045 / 143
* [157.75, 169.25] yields 0.042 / 139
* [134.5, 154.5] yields 0.267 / 112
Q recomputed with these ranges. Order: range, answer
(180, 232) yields 133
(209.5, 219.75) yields 137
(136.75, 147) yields 77.4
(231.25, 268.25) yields 134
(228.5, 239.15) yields 142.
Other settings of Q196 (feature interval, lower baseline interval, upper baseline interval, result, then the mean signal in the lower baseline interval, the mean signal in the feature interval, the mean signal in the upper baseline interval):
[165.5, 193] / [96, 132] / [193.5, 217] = -0.03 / 137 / 144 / 143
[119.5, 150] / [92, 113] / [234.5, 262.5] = 0.34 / 146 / 107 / 149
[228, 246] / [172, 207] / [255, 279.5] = 0.00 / 144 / 150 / 154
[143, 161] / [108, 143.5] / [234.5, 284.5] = -0.08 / 118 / 133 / 147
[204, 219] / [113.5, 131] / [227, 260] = 0.02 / 130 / 141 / 148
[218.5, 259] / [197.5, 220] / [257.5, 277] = 0.03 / 142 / 147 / 159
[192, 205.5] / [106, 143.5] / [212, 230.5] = -0.05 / 119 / 144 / 143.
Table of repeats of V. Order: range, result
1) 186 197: 147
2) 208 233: 154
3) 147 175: 152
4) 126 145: 118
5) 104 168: 163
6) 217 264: 167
